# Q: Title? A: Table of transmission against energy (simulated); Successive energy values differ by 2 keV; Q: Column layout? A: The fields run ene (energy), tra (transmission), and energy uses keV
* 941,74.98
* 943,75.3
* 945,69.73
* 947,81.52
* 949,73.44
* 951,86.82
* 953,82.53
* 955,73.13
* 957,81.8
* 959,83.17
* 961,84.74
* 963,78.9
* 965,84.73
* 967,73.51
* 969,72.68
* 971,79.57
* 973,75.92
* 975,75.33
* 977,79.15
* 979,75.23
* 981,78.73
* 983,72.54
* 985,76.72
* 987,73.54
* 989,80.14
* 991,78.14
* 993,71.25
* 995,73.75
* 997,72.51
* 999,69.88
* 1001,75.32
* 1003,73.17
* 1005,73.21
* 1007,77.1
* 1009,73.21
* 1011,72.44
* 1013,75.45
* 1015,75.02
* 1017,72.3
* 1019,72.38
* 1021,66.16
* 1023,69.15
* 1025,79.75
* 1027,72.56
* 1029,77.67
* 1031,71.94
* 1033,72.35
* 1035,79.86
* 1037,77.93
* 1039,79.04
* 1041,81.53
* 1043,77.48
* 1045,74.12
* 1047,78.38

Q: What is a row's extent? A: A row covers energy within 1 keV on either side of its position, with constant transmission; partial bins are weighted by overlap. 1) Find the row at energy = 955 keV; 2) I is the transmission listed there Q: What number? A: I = 73.13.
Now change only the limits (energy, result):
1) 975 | 75.33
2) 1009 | 73.21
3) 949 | 73.44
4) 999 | 69.88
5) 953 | 82.53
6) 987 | 73.54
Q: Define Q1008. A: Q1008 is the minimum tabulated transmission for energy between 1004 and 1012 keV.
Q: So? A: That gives 72.44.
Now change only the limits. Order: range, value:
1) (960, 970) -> 72.68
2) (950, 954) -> 82.53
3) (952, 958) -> 73.13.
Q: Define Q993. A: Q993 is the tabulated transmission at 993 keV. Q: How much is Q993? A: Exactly 71.25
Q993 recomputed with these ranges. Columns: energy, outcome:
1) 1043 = 77.48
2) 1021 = 66.16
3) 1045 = 74.12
